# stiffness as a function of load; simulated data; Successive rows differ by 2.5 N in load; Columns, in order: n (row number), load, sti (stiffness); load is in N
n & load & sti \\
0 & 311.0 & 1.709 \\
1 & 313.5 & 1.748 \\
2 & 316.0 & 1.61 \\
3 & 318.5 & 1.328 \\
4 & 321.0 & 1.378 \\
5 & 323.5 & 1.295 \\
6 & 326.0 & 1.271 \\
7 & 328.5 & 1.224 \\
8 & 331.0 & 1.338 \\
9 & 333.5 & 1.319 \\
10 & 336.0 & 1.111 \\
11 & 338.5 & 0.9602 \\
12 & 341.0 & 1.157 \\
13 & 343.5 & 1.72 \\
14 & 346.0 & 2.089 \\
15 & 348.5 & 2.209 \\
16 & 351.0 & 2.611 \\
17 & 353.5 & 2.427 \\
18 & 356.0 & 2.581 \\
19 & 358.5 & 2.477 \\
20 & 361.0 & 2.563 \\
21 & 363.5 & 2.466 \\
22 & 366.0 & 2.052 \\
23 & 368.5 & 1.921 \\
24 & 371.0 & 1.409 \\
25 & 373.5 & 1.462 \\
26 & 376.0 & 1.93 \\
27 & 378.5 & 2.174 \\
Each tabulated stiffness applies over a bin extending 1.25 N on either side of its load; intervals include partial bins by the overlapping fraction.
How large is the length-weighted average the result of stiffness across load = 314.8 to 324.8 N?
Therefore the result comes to 1.4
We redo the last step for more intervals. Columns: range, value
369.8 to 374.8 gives 1.44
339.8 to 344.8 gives 1.45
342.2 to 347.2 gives 1.9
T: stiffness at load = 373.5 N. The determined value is 1.462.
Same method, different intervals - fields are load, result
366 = 2.052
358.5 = 2.477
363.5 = 2.466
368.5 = 1.921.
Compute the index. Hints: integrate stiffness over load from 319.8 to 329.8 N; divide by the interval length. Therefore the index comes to 1.29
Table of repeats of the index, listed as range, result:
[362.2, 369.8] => 2.14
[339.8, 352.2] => 1.96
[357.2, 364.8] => 2.5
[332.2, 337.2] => 1.22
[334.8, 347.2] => 1.41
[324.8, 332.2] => 1.28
